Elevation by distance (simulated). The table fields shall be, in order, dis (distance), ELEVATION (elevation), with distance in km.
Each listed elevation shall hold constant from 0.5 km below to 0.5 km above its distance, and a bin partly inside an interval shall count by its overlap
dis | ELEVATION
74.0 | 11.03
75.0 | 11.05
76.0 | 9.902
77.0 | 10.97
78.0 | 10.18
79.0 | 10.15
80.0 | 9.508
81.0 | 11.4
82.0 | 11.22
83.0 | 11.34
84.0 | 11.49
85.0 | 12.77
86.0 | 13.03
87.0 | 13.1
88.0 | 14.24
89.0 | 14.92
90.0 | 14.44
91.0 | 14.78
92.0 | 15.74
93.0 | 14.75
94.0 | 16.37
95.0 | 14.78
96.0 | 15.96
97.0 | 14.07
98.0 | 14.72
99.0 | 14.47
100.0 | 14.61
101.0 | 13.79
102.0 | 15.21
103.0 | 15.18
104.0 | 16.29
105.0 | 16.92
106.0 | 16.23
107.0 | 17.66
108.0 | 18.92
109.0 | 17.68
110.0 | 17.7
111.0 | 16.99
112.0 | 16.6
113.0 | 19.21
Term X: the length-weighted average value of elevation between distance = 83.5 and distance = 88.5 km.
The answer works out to 12.9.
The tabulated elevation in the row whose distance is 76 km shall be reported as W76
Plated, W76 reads 9.902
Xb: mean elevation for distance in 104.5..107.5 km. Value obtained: 16.9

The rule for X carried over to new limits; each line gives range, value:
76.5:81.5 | 10.4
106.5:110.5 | 18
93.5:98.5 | 15.2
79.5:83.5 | 10.9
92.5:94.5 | 15.6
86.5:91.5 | 14.3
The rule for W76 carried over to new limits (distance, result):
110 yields 17.7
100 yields 14.61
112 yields 16.6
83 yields 11.34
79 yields 10.15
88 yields 14.24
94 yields 16.37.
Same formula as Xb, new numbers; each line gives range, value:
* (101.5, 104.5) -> 15.6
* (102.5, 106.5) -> 16.2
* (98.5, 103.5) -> 14.7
